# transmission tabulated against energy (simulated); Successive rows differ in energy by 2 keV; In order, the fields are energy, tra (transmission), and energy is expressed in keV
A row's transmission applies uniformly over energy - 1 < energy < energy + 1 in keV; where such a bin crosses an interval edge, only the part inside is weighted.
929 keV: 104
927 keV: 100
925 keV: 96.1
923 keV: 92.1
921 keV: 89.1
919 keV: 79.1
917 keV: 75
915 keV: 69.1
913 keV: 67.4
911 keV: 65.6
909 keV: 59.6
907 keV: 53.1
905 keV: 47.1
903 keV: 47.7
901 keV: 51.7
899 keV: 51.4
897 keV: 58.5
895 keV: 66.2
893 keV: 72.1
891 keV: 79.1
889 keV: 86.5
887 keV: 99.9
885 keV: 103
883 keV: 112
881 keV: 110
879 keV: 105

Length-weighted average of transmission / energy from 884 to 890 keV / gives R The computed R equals 96.5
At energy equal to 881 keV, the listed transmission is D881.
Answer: 110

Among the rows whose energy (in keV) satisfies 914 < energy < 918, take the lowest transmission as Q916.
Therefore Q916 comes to 69.1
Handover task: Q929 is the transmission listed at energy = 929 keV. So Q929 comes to 104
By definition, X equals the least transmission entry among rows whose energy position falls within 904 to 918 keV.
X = 47.1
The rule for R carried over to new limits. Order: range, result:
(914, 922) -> 78.1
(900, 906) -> 48.8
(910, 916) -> 67.4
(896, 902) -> 53.9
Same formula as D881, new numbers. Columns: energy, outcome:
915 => 69.1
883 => 112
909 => 59.6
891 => 79.1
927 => 100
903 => 47.7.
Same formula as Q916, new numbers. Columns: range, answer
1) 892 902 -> 51.4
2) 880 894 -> 72.1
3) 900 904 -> 47.7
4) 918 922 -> 79.1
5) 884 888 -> 99.9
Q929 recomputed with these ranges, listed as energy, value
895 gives 66.2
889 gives 86.5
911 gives 65.6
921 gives 89.1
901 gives 51.7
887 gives 99.9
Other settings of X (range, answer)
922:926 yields 92.1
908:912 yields 59.6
